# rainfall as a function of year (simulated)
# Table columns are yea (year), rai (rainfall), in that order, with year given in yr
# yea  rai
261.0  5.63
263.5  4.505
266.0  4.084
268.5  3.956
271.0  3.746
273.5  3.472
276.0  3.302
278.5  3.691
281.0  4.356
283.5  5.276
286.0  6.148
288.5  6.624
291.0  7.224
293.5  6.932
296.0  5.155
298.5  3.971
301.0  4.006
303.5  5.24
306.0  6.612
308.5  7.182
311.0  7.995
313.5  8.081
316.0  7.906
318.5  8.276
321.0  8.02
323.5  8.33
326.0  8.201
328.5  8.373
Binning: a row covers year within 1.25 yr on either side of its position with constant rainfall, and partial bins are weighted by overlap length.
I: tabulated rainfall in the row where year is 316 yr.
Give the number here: 7.906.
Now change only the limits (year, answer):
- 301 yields 4.006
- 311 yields 7.995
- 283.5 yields 5.276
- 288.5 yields 6.624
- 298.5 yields 3.971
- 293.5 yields 6.932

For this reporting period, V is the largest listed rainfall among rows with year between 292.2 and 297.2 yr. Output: 6.932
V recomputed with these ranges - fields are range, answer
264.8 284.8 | 5.276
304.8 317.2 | 8.081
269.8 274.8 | 3.746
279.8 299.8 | 7.224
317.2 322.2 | 8.276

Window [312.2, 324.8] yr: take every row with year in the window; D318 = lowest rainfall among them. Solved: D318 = 7.906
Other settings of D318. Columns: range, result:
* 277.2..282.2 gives 3.691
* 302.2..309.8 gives 5.24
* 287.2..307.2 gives 3.971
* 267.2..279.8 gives 3.302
